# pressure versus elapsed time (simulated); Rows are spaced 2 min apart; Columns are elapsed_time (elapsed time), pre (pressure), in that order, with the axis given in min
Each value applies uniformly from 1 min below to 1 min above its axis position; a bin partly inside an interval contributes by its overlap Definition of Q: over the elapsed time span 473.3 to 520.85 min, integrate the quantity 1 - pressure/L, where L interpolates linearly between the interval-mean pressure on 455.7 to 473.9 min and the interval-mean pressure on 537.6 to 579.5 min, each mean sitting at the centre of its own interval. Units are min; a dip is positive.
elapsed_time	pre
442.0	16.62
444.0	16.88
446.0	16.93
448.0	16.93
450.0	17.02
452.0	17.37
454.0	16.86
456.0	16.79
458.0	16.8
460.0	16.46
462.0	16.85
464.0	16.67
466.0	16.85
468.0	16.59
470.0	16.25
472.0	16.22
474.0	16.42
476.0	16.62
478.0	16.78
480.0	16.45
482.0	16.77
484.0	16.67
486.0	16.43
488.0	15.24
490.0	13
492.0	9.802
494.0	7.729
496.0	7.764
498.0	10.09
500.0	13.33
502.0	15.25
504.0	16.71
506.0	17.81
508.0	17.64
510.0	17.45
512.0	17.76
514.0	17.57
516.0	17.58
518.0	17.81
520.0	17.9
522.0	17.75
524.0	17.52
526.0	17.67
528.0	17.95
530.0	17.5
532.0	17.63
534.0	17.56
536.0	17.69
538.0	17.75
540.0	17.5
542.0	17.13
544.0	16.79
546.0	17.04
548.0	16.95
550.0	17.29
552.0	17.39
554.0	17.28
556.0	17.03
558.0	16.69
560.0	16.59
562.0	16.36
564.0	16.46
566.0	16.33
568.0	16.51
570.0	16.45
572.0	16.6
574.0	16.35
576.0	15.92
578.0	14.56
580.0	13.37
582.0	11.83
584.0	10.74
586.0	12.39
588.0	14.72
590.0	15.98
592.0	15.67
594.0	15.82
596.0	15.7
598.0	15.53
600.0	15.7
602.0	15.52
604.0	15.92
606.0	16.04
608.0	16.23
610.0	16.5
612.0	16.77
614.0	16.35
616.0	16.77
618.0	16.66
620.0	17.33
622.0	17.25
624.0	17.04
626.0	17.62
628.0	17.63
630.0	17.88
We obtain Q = 3.9 min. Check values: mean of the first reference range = 16.6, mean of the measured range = 15.3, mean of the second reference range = 16.7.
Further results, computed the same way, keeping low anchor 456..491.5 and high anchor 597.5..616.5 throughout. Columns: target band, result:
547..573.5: -1.0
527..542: -1.3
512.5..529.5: -1.6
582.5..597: 1.6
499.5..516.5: -0.7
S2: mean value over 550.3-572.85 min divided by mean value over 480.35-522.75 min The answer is 1.10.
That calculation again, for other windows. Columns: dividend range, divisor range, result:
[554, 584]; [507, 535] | 0.89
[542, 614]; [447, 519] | 1.01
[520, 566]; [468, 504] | 1.21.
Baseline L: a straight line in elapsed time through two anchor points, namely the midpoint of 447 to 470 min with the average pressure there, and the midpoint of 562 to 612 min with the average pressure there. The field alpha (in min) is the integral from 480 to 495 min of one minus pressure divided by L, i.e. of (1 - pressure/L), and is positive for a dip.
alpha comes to 2.40 min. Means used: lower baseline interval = 16.8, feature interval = 13.8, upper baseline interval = 15.3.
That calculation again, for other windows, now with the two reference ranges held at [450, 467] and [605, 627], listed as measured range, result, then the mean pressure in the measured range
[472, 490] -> 0.7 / 16.2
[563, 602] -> 3.9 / 15.1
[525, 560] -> -1.1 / 17.3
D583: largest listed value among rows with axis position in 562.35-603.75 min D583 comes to 16.6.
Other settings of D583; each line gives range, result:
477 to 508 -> 17.81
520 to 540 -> 17.95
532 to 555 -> 17.75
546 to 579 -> 17.39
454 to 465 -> 16.86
